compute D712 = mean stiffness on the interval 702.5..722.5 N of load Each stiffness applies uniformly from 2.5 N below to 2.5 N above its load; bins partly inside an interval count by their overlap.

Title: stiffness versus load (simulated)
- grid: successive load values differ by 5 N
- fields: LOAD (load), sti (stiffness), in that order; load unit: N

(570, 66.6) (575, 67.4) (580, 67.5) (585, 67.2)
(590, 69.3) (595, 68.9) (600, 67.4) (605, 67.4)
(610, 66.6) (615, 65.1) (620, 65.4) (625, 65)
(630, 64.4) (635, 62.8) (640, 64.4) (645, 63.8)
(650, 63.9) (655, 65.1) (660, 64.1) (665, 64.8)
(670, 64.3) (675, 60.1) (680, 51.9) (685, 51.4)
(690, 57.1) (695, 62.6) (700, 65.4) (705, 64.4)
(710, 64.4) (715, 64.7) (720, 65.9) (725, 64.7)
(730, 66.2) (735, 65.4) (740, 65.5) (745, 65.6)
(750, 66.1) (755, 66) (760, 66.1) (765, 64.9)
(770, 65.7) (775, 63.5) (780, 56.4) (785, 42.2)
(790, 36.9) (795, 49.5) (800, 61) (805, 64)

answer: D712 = 64.8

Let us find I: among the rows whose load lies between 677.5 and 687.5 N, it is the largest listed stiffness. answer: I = 51.9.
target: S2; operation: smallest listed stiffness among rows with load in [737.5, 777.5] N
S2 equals 63.5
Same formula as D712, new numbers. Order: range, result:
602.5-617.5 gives 66.4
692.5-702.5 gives 64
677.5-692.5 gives 53.5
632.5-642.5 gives 63.6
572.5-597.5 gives 68.1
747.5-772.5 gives 65.8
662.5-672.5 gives 64.5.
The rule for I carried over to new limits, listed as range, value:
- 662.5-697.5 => 64.8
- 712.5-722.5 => 65.9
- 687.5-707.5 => 65.4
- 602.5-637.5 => 67.4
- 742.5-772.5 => 66.1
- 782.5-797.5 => 49.5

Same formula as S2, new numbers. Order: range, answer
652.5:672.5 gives 64.1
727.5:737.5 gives 65.4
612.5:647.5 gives 62.8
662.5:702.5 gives 51.4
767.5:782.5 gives 56.4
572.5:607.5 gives 67.2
